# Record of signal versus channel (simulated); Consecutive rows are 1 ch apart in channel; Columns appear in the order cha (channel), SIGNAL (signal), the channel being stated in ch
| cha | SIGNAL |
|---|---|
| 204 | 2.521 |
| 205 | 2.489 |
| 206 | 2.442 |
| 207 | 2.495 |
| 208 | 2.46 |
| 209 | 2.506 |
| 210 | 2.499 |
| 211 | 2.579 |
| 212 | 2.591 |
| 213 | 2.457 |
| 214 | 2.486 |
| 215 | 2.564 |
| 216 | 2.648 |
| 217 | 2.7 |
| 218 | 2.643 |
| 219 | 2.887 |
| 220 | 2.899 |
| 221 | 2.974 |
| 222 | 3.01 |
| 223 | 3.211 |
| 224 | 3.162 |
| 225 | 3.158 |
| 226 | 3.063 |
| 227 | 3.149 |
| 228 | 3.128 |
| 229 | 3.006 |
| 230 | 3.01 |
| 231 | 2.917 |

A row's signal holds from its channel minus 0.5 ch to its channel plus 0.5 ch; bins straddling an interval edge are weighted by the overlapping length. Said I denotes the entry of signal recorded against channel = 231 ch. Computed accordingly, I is 2.917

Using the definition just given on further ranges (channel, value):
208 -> 2.46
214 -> 2.486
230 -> 3.01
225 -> 3.158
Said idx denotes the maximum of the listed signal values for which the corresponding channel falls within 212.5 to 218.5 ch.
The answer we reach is 2.7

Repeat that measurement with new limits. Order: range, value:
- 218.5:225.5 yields 3.211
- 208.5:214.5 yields 2.591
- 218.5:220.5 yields 2.899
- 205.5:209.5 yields 2.506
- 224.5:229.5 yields 3.158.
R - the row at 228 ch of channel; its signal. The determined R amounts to 3.128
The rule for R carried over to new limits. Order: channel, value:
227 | 3.149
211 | 2.579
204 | 2.521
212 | 2.591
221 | 2.974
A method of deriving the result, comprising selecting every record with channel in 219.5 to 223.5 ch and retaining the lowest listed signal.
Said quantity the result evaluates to 2.899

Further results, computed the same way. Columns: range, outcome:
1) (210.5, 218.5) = 2.457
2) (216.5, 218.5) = 2.643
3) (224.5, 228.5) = 3.063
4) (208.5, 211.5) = 2.499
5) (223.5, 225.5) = 3.158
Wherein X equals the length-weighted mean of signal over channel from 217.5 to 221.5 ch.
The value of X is 2.85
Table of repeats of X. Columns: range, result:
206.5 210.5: 2.49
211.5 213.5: 2.52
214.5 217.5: 2.64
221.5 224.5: 3.13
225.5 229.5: 3.09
